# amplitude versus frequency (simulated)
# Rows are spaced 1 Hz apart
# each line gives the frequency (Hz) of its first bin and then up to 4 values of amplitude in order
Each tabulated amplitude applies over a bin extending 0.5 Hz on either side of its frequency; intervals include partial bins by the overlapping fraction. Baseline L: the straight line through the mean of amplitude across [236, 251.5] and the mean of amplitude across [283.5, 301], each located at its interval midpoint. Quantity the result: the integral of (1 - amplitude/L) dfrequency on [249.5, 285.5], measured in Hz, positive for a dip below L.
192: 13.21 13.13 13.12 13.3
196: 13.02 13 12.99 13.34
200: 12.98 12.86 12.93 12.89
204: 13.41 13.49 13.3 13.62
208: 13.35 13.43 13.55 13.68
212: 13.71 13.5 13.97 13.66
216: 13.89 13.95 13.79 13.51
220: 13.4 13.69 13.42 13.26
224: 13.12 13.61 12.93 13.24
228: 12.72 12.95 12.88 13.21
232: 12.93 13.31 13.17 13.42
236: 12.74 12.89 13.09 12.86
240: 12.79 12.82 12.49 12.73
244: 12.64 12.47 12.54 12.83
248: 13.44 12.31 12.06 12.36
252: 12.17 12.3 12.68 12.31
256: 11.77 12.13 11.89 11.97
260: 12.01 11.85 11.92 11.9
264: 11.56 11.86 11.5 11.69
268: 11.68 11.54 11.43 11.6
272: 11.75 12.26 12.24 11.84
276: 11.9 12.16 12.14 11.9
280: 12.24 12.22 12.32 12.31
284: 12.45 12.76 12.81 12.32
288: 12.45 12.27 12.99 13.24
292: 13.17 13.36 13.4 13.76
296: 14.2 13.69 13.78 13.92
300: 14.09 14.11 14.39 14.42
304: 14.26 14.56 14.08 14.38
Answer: 2.6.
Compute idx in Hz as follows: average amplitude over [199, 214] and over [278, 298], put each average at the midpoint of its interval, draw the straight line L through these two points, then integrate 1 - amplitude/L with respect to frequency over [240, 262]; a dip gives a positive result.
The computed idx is 1.2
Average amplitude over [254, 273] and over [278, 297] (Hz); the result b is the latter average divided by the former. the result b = 1.1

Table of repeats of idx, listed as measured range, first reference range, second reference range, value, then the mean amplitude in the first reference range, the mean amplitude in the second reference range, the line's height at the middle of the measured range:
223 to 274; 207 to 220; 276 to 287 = 2.0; 13.7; 12.3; 13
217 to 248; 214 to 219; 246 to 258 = 0.2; 13.8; 12.4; 13.2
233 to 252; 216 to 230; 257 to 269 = -0.2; 13.4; 11.8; 12.6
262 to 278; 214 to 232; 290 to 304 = 2.1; 13.4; 13.8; 13.6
